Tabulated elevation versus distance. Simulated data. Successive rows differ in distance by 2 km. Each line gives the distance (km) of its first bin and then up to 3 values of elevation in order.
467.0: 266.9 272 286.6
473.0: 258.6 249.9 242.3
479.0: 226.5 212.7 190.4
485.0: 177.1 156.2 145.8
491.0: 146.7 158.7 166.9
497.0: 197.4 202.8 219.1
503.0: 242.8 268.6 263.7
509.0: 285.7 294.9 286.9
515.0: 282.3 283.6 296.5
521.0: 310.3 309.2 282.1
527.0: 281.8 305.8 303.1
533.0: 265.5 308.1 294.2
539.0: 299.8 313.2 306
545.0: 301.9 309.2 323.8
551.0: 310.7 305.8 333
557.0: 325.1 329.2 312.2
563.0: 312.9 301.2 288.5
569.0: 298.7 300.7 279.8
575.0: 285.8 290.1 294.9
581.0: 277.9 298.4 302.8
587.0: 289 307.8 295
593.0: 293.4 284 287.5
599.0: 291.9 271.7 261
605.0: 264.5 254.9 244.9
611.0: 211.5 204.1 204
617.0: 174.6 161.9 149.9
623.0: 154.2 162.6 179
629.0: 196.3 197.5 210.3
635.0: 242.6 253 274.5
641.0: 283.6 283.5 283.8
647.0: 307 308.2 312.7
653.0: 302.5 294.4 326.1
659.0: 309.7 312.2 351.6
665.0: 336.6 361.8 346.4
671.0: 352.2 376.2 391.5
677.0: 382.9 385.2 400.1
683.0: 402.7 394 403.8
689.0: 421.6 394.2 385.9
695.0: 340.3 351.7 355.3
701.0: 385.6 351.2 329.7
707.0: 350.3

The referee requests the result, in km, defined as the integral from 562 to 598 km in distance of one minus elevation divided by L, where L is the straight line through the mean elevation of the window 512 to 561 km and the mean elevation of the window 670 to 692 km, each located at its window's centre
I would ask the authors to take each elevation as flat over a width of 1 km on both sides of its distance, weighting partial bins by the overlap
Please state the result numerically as 3.9 km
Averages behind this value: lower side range 303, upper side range 391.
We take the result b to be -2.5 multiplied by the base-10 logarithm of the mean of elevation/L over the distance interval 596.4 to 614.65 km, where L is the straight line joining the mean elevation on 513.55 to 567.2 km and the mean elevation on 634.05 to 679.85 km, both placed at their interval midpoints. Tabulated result 0.23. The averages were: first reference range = 304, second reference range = 321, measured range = 252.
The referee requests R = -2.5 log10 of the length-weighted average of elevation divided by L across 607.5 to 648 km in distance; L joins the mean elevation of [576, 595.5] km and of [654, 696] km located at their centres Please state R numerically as 0.44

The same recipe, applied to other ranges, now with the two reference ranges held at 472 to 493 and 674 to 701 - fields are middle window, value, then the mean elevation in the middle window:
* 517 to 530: -0.25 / 297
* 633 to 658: 0.21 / 286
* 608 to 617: 0.44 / 212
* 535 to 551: -0.21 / 307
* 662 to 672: 0.05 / 350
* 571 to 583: -0.01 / 288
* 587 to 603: 0.05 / 288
